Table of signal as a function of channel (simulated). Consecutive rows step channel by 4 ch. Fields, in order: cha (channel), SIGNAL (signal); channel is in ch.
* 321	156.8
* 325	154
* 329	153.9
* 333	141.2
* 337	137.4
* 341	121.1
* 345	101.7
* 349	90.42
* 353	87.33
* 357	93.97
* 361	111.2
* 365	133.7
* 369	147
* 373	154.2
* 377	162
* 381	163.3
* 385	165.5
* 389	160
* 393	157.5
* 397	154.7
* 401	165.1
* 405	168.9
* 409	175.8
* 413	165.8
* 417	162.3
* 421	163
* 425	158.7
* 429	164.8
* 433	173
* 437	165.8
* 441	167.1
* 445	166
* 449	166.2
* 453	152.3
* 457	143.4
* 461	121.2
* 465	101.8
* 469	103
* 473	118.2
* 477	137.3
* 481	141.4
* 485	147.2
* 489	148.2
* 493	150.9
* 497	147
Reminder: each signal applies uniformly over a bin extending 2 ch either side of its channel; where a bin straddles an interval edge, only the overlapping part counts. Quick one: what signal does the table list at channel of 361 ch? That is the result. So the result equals 111.2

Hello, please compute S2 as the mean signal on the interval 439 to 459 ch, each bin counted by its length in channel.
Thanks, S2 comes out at 159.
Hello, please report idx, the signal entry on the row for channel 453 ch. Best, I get 152.3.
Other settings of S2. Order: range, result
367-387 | 158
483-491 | 148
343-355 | 93.1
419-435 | 165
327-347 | 131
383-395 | 161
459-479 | 116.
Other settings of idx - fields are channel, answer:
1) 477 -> 137.3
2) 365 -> 133.7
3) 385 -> 165.5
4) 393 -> 157.5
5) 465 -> 101.8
